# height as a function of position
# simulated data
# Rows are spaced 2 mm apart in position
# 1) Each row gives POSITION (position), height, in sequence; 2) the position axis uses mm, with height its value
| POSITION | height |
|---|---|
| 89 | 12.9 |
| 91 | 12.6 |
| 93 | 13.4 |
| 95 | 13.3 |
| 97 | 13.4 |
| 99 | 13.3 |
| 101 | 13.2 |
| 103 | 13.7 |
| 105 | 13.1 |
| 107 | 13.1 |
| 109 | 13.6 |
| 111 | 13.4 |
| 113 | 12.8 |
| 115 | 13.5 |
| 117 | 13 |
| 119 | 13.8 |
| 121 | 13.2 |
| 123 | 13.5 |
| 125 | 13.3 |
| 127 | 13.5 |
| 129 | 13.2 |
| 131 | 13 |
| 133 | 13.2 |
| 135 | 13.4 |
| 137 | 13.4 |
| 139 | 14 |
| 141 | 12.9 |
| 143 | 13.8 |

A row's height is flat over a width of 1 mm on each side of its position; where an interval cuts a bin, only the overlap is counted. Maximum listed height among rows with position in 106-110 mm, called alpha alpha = 13.6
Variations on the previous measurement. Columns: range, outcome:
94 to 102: 13.4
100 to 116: 13.7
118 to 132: 13.8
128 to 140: 14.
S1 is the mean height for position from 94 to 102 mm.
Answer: 13.3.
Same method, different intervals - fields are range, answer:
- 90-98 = 13.2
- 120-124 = 13.3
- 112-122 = 13.3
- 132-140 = 13.5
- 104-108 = 13.1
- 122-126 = 13.4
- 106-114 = 13.2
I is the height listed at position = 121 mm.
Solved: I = 13.2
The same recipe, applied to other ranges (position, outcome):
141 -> 12.9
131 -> 13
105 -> 13.1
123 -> 13.5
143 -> 13.8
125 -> 13.3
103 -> 13.7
